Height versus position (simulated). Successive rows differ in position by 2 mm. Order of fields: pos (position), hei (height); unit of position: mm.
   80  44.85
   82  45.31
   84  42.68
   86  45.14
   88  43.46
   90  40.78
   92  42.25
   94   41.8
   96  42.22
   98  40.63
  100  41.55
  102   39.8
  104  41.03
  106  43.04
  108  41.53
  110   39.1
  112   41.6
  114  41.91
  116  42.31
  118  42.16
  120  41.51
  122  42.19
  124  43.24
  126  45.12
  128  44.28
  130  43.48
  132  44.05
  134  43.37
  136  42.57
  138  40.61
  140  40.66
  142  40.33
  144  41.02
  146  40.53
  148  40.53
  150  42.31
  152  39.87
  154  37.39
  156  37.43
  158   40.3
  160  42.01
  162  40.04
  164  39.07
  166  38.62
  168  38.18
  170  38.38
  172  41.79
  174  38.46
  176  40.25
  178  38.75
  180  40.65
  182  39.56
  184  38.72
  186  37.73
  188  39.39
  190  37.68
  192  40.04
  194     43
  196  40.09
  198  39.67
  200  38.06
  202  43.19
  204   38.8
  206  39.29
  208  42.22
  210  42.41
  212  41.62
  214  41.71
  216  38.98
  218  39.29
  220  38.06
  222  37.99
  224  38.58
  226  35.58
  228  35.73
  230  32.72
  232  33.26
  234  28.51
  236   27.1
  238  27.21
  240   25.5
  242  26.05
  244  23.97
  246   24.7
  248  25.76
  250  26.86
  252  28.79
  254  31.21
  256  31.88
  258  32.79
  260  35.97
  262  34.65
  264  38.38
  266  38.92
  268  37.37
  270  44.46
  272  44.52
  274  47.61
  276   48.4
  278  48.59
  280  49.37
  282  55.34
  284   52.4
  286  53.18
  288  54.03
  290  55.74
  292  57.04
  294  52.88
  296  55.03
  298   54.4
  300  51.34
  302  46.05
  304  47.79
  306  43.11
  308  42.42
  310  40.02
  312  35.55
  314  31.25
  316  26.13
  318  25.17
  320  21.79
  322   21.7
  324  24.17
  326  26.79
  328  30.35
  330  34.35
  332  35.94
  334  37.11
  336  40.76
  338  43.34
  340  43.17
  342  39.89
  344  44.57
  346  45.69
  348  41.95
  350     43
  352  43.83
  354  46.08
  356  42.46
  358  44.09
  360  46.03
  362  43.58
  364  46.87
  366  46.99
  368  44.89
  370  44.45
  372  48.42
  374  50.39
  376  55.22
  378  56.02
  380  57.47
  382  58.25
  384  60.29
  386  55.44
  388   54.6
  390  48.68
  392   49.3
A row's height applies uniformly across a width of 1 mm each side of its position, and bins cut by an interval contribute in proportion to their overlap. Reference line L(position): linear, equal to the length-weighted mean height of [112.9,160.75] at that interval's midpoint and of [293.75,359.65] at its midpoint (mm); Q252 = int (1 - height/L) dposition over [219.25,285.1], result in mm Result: 6.9 mm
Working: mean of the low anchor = 41.6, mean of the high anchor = 39.4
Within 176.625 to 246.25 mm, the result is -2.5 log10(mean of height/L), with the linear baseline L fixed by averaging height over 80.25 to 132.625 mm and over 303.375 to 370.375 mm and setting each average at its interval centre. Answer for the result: 0.12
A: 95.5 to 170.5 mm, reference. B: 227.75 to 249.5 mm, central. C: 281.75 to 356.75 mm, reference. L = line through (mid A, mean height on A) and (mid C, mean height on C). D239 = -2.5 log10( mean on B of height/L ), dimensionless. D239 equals 0.427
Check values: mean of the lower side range 41.2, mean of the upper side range 41.6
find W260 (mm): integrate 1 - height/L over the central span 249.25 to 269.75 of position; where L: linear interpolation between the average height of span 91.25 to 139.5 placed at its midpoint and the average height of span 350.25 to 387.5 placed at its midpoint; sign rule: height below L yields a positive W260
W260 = 5.4 mm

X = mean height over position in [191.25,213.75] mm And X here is 40.8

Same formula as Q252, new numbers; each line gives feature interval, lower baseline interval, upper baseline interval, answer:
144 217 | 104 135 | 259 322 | 5.2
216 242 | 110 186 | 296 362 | 4.4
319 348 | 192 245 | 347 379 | 6.1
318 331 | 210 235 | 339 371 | 4.9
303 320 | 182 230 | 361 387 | 4.1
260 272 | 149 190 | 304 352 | -0.5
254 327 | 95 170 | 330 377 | 2.6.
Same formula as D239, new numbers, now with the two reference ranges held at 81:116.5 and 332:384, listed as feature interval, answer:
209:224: 0.10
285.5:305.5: -0.16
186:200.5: 0.10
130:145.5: 0.02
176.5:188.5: 0.11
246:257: 0.48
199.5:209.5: 0.08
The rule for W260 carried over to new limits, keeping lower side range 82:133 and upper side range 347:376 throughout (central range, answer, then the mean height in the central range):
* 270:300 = -4.82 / 51.8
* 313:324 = 4.86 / 25.1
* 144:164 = 1.34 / 40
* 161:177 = 1.40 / 39.3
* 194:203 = 0.61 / 40.6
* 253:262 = 2.26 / 33.2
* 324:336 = 3.28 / 32.8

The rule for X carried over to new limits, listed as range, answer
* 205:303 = 39.9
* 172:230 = 39.4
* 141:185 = 39.7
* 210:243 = 34.5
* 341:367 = 44.2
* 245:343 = 39.8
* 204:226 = 39.8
